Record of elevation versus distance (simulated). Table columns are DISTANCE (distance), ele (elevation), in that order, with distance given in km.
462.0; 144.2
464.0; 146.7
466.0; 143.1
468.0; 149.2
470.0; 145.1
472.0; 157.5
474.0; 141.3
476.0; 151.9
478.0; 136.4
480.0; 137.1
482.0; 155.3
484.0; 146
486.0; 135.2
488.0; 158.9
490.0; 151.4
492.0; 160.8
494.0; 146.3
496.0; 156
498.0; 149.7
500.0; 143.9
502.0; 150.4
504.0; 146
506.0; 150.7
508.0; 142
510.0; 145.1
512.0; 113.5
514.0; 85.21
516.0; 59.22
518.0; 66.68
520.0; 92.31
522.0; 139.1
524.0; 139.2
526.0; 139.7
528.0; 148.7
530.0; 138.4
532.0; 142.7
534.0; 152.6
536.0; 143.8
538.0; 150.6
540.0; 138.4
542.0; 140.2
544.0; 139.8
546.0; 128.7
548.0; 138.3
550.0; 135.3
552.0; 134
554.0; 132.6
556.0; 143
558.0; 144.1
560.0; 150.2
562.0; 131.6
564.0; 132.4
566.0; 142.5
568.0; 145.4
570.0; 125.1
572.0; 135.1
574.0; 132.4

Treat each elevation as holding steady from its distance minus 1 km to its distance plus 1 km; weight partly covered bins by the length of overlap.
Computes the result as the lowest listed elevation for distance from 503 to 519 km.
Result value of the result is 59.22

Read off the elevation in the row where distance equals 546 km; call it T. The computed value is 128.7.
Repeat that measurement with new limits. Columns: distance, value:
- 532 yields 142.7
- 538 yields 150.6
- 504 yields 146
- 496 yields 156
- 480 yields 137.1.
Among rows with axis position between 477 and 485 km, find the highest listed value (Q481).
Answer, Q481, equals 155.3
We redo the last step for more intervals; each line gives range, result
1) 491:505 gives 160.8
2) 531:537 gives 152.6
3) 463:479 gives 157.5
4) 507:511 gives 145.1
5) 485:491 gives 158.9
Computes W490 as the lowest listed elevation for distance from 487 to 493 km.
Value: 151.4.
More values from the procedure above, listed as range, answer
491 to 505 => 143.9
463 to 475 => 141.3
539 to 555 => 128.7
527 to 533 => 138.4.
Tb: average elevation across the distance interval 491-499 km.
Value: 153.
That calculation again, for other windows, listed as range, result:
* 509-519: 93.9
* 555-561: 146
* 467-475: 148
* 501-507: 149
